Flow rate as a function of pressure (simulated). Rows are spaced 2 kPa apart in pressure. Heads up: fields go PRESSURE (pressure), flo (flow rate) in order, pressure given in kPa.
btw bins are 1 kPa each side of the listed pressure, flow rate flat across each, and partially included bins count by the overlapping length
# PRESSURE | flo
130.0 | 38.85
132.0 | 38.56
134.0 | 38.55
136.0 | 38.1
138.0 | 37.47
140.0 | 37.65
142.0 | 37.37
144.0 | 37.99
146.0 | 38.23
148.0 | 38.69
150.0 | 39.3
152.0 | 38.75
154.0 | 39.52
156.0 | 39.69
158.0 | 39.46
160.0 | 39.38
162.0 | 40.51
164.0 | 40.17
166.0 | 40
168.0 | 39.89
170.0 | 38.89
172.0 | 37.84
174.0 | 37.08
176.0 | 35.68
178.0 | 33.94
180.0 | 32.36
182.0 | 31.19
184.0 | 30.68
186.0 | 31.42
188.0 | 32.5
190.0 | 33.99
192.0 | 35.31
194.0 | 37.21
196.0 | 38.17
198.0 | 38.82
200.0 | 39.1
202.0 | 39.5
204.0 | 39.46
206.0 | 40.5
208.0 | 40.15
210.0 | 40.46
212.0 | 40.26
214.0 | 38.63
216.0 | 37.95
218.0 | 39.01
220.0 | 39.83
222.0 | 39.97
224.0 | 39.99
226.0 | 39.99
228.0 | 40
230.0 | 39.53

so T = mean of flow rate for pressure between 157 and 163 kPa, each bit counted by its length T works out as 39.8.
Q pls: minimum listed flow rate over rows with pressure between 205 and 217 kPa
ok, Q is 37.95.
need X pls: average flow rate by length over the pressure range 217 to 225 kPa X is 39.7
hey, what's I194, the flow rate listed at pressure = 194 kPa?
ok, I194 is 37.21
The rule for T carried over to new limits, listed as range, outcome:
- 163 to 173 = 39.4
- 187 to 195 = 34.8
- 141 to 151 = 38.3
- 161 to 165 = 40.3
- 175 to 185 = 32.8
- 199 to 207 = 39.6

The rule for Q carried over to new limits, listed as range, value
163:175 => 37.08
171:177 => 35.68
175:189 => 30.68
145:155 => 38.23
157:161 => 39.38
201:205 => 39.46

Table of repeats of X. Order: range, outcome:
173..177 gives 36.4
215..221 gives 38.9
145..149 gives 38.5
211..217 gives 38.9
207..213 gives 40.3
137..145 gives 37.6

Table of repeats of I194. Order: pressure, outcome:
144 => 37.99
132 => 38.56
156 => 39.69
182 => 31.19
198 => 38.82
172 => 37.84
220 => 39.83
